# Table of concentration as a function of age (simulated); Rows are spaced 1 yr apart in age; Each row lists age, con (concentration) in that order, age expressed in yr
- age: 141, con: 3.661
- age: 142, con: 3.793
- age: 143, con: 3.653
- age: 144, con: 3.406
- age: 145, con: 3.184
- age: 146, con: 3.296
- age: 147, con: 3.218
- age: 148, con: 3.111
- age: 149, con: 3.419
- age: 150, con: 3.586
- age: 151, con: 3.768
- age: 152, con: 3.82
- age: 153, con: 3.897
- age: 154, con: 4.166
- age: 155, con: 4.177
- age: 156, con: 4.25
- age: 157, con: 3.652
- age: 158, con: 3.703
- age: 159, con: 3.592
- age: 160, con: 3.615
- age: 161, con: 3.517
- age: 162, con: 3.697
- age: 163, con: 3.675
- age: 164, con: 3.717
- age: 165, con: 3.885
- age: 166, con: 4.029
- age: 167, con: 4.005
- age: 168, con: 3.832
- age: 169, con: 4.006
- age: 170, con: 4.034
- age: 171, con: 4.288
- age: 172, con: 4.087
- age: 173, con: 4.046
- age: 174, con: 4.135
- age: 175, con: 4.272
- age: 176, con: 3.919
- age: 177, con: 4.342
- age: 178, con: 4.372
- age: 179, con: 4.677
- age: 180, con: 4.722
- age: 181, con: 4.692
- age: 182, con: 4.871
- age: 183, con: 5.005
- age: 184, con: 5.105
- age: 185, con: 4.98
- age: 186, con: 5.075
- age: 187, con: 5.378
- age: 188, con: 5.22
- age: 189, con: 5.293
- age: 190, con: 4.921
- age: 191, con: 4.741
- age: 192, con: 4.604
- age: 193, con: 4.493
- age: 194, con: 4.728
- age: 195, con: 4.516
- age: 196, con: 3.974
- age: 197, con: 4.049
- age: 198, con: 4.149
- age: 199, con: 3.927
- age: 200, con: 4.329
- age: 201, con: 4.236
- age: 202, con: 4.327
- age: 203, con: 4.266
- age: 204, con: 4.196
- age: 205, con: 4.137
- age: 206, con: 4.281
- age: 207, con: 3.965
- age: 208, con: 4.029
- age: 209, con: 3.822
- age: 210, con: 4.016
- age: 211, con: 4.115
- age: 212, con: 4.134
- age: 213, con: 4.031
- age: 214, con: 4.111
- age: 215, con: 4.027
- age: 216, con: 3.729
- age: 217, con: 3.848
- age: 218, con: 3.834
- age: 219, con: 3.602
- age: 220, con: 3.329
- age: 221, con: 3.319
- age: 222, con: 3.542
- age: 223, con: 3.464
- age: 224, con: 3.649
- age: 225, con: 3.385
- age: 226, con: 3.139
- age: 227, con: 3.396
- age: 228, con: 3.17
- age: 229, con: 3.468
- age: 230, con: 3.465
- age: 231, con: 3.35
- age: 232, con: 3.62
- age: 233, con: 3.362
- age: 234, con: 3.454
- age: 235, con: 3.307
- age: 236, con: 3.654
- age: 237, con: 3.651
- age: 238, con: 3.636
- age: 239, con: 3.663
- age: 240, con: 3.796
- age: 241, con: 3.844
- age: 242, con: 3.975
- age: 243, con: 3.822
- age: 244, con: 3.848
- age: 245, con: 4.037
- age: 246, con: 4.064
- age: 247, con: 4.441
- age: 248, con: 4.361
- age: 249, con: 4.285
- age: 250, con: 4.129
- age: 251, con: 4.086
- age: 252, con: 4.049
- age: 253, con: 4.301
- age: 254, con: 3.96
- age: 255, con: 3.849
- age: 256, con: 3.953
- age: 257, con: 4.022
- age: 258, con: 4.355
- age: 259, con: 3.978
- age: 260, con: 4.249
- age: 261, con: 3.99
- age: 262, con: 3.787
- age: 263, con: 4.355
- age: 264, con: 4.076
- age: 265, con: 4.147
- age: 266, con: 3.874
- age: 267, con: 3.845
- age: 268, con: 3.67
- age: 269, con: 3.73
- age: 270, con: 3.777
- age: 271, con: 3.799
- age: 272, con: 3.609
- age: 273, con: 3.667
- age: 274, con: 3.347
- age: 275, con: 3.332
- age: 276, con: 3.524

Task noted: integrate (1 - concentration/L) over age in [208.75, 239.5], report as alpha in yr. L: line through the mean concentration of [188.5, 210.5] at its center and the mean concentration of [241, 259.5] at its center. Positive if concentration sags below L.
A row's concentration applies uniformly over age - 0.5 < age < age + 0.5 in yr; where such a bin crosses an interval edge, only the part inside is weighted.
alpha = 4.3 yr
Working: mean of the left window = 4.32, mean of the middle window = 3.62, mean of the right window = 4.08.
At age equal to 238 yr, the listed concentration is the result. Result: 3.636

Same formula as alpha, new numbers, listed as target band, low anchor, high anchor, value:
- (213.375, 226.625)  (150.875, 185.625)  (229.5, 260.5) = 1.2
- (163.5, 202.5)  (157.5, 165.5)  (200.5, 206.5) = -4.6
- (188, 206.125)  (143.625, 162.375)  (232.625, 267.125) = -3.1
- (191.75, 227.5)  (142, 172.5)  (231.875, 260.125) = -1.0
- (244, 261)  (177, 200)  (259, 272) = -0.3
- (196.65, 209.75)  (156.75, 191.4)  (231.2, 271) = 0.1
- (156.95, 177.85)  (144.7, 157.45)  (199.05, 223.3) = -1.0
